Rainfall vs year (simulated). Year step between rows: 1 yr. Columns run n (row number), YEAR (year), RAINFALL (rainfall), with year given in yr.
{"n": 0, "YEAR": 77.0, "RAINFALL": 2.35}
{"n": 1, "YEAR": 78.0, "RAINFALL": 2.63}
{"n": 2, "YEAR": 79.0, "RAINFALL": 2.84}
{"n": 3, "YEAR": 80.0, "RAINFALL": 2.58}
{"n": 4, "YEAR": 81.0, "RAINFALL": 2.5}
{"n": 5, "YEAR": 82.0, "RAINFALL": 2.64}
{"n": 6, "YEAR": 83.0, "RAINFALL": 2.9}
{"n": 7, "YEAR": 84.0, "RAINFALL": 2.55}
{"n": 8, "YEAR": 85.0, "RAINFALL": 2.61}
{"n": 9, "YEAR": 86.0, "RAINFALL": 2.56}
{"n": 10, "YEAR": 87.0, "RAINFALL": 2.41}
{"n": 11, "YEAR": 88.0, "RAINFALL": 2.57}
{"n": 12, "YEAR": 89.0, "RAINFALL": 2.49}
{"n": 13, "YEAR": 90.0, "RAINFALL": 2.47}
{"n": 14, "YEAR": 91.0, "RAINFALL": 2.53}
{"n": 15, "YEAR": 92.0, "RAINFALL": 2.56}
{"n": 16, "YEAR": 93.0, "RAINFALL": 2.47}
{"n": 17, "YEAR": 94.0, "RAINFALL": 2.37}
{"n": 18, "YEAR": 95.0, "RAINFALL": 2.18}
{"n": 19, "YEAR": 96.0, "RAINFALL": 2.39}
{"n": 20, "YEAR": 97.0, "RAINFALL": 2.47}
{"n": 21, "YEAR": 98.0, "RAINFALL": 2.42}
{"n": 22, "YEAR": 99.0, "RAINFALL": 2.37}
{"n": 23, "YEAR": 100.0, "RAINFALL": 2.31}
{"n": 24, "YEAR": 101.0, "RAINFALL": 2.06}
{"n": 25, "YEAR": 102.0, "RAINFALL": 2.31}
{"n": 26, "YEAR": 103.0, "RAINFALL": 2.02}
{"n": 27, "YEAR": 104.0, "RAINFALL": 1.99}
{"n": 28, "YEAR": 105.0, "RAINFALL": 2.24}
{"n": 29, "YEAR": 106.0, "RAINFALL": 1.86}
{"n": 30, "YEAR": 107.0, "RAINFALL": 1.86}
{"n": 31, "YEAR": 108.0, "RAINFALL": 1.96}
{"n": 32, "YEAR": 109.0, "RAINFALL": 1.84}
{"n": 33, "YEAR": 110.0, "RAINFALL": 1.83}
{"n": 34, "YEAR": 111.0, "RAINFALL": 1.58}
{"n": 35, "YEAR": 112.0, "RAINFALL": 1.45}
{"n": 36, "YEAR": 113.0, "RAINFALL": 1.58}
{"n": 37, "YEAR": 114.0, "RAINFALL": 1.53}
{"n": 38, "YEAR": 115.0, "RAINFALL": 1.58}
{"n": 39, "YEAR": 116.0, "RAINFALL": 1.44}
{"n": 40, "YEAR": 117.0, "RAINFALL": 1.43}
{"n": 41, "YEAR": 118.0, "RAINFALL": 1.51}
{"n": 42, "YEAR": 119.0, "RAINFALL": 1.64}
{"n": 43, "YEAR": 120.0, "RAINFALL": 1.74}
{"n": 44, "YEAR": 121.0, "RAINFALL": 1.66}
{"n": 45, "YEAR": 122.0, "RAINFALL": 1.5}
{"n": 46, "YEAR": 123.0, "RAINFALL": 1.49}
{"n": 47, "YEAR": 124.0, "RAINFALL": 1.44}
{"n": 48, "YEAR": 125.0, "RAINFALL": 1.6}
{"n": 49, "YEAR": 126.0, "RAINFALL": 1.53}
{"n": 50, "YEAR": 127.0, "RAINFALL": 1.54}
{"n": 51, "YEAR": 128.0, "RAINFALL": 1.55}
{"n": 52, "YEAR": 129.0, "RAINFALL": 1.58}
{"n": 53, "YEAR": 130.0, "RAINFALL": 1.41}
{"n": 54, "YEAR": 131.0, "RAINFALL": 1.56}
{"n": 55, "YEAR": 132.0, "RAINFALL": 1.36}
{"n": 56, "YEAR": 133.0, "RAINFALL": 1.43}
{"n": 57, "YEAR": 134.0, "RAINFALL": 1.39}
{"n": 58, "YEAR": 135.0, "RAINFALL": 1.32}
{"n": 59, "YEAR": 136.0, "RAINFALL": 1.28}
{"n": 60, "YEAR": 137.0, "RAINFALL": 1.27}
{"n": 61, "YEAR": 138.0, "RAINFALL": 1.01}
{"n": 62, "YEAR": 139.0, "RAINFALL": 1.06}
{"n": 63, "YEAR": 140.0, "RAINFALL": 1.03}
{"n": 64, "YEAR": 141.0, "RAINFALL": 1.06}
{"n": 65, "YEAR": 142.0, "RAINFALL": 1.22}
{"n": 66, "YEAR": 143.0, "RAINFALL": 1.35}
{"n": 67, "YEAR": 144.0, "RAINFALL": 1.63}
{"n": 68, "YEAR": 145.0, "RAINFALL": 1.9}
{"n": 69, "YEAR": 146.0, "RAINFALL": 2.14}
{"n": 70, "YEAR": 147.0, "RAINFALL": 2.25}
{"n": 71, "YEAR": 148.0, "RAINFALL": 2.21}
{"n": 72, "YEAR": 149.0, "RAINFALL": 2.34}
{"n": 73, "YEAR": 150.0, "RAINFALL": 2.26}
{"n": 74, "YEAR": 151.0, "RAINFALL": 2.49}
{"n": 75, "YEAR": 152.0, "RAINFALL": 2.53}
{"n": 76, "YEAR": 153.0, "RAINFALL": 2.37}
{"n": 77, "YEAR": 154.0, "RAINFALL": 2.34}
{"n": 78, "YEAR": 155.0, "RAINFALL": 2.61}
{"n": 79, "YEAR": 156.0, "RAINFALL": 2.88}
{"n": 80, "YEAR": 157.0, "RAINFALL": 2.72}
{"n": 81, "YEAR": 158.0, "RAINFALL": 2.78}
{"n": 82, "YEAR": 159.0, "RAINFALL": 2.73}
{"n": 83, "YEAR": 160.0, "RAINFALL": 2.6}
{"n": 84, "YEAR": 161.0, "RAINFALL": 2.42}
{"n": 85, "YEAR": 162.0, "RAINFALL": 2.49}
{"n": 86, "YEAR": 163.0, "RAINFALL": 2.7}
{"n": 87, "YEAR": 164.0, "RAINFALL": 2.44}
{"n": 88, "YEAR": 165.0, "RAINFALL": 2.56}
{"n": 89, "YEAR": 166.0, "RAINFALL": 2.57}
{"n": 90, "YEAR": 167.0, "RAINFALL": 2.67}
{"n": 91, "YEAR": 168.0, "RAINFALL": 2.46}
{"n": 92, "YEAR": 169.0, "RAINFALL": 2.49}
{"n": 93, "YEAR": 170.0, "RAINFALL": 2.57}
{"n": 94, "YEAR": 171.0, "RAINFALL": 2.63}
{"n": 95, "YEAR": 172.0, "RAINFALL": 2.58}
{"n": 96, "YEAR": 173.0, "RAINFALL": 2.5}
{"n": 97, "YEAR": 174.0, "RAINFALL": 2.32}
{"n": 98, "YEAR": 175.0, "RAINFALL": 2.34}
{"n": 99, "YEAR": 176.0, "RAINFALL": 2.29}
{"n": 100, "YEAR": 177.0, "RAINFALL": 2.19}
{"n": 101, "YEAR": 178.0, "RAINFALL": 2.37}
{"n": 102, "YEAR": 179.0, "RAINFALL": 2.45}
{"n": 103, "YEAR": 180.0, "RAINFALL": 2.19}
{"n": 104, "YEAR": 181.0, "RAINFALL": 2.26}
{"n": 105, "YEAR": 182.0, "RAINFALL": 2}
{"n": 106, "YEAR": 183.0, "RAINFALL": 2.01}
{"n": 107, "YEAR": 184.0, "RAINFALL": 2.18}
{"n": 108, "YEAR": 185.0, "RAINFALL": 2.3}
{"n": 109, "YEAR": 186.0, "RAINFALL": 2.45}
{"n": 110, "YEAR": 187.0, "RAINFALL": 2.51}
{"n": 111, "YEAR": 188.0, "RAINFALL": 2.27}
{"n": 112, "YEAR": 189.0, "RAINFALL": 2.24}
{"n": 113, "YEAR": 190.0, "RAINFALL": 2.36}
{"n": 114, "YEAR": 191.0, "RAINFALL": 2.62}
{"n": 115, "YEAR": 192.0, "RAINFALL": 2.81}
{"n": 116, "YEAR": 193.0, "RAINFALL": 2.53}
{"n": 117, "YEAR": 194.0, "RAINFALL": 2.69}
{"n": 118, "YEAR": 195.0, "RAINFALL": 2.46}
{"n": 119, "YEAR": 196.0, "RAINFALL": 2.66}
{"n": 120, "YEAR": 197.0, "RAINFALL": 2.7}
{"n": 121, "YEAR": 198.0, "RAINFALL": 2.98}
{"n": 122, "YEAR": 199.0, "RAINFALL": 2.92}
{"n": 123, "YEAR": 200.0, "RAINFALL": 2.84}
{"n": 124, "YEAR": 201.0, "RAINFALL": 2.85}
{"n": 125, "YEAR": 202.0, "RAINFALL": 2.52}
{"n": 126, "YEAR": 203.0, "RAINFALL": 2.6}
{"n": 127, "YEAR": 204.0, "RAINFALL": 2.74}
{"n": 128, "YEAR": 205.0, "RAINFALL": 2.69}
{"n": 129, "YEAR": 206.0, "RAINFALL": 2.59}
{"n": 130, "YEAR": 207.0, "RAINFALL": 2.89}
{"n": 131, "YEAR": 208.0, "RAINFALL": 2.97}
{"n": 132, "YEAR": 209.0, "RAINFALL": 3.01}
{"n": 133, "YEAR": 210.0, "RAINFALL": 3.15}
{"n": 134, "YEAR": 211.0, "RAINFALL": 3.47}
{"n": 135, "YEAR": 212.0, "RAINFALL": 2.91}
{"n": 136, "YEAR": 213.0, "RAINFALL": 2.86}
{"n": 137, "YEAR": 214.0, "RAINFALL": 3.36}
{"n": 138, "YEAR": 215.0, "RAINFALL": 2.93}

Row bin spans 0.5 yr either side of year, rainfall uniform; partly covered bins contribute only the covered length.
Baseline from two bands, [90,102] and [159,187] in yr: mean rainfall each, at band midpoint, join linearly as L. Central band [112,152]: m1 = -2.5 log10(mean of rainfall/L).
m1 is 0.45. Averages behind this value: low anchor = 2.38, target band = 1.58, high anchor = 2.42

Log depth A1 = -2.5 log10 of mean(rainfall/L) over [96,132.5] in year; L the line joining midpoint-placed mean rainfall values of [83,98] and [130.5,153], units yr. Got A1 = 0.20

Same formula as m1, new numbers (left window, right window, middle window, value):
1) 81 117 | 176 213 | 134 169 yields 0.15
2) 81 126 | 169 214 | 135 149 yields 0.45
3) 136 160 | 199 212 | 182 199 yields 0.07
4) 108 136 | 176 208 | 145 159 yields -0.24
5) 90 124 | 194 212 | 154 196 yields 0.04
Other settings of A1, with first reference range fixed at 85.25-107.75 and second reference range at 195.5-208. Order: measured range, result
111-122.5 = 0.47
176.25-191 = 0.17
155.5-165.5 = -0.02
